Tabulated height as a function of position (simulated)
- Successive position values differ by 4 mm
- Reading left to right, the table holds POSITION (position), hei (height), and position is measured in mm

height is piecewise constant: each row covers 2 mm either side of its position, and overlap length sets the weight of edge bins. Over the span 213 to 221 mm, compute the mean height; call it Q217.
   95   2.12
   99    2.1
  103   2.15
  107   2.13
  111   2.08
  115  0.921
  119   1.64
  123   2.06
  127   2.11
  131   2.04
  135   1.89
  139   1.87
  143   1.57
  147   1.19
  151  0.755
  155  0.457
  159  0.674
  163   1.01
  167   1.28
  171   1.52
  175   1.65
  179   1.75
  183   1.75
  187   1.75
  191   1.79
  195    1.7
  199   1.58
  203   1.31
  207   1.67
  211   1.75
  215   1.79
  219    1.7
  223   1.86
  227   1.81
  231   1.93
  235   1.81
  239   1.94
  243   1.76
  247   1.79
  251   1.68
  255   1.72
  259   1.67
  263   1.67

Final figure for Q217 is 1.75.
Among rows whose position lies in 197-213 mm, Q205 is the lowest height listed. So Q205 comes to 1.31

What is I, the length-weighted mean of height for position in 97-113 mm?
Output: 2.11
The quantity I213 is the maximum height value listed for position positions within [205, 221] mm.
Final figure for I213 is 1.79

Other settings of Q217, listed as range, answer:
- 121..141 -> 1.99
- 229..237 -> 1.87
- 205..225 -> 1.75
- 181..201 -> 1.71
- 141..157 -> 0.993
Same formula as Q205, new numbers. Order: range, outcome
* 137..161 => 0.457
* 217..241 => 1.7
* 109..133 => 0.921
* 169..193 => 1.52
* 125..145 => 1.57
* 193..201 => 1.58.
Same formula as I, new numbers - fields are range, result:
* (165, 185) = 1.59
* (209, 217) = 1.77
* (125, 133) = 2.08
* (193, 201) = 1.64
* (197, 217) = 1.62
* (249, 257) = 1.7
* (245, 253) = 1.73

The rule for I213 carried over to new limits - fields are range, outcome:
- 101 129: 2.15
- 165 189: 1.75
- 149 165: 1.01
